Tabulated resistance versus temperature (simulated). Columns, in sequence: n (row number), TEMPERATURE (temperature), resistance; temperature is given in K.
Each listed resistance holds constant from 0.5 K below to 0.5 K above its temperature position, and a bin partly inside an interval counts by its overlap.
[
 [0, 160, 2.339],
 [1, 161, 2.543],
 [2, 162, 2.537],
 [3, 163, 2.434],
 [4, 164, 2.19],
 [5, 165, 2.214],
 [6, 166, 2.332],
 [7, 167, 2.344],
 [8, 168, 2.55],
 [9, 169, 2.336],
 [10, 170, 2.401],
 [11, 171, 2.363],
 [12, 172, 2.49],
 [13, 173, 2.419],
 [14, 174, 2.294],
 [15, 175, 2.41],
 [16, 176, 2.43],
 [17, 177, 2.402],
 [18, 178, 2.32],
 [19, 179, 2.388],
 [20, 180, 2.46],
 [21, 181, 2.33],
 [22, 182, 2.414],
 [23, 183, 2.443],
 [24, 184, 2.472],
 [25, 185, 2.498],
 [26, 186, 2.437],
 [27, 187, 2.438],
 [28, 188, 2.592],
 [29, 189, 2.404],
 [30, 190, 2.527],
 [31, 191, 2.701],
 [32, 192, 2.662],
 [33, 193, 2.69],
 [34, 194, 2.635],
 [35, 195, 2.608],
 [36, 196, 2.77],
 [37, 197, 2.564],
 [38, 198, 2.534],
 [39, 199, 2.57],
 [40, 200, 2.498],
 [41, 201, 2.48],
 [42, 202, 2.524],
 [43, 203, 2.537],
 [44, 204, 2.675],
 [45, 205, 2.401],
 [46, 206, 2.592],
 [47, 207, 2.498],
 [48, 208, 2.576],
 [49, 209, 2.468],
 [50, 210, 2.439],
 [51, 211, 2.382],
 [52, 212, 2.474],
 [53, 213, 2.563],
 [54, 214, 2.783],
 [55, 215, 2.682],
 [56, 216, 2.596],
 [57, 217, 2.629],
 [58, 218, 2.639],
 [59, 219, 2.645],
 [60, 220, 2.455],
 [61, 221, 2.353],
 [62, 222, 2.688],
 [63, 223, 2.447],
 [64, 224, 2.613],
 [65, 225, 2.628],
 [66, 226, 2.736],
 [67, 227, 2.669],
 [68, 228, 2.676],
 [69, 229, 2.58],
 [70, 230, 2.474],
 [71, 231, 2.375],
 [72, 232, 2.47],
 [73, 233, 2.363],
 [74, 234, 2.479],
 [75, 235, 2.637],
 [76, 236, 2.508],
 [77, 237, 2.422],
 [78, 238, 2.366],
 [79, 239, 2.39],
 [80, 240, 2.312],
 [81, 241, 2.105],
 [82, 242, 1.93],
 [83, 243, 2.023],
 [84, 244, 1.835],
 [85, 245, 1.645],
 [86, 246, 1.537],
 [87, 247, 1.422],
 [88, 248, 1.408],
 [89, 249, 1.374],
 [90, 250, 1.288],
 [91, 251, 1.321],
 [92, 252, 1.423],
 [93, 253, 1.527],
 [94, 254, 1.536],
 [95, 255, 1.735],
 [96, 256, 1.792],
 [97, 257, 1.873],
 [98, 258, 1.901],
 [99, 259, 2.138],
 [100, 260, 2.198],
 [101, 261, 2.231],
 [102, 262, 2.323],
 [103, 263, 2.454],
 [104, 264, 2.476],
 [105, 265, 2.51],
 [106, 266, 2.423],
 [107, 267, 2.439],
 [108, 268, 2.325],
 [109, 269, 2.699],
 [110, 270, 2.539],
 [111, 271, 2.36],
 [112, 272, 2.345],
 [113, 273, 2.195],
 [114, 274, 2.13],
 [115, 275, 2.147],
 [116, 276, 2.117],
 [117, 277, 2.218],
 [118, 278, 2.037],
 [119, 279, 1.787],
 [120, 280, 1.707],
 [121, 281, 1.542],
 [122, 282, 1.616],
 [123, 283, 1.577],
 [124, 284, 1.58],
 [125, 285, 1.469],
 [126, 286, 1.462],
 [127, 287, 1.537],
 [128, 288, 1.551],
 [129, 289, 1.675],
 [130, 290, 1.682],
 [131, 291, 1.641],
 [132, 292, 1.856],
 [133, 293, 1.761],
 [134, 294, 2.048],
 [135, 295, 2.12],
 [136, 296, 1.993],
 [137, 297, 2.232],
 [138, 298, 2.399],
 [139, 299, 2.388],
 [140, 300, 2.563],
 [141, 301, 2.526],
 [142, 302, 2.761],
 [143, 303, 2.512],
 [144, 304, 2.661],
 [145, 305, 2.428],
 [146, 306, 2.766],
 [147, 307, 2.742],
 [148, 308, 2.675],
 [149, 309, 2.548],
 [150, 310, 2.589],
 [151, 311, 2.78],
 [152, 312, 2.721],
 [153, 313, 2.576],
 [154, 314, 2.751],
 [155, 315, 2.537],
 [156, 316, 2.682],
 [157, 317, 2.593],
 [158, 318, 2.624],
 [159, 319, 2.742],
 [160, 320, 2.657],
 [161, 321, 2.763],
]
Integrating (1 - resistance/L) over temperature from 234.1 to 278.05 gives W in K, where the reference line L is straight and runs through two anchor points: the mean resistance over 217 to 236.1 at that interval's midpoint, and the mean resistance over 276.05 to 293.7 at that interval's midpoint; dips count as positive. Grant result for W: 0.7 K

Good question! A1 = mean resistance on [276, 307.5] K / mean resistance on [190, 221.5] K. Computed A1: 0.79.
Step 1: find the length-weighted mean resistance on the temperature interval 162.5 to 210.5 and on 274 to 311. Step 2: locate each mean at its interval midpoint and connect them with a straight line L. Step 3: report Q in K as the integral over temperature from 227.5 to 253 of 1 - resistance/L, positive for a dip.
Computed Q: 2.7 K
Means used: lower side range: 2.47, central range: 2.04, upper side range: 2.09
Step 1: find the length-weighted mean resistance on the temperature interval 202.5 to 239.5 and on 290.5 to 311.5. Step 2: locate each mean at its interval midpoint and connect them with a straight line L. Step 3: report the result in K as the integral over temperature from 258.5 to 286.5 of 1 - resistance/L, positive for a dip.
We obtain 3.8 K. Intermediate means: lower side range 2.54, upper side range 2.38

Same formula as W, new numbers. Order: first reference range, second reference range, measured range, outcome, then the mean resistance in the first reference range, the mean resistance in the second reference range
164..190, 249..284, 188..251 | -4.9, 2.41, 2.01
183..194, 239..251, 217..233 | -4.3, 2.54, 1.73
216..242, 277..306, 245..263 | 4.4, 2.5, 1.99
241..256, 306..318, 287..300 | 2.2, 1.6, 2.66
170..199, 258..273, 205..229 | -1.3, 2.49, 2.37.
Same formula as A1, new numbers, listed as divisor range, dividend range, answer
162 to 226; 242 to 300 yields 0.77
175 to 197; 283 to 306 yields 0.82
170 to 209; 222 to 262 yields 0.84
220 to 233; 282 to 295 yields 0.66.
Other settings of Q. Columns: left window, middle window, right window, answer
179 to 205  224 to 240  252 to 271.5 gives -1.3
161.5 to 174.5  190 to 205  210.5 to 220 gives -0.5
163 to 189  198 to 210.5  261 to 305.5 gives -1.1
